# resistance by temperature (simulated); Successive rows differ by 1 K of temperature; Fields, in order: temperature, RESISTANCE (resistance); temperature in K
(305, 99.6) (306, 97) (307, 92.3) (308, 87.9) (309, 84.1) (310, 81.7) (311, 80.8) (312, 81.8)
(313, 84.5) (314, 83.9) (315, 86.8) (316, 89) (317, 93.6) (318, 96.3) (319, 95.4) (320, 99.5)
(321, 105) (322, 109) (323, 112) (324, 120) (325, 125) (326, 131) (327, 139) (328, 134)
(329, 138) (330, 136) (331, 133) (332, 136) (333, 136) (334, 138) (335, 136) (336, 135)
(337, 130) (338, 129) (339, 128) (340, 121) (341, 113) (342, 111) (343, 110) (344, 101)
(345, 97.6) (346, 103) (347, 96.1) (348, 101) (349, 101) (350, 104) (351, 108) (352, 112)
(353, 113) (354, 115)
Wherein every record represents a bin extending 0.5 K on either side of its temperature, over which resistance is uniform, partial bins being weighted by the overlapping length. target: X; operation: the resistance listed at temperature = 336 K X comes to 135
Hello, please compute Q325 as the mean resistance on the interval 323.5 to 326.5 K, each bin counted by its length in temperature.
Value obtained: 125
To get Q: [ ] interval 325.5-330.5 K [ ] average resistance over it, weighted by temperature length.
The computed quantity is 136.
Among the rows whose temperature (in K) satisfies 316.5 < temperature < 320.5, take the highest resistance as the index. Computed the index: 99.5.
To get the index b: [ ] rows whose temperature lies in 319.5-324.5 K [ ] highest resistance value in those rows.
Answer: 120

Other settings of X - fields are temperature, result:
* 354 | 115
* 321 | 105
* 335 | 136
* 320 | 99.5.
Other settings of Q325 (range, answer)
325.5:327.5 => 135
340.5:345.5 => 107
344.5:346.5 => 100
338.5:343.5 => 117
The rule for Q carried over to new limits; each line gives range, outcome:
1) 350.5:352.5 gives 110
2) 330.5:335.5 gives 136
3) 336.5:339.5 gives 129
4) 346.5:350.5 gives 101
